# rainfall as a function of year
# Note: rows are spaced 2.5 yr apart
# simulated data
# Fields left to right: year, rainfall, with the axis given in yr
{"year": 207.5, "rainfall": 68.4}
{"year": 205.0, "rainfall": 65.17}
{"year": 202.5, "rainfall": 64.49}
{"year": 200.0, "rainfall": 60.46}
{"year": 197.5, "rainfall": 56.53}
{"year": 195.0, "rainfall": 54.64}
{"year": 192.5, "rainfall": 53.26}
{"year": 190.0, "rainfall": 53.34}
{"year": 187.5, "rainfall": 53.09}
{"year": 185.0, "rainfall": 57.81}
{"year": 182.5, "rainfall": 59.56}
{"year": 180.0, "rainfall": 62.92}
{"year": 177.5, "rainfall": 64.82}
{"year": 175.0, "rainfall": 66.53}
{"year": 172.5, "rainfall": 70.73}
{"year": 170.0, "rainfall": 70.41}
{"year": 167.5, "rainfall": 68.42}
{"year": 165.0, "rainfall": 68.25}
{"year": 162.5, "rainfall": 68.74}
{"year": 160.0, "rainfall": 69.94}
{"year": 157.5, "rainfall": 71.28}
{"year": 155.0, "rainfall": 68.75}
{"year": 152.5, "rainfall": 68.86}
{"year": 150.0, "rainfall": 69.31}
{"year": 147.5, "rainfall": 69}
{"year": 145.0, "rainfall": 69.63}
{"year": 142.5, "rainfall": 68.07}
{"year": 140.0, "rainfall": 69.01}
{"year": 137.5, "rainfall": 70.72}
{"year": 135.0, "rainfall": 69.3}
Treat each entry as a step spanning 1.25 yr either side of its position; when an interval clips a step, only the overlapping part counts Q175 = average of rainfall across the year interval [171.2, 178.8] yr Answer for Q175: 67.4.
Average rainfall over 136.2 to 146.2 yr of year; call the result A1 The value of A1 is 69.4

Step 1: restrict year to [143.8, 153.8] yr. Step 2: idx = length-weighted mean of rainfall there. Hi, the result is 69.2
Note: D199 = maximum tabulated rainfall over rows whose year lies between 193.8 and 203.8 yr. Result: 64.49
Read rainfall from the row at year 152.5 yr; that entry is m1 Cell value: 68.86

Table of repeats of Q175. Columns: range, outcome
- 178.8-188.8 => 58.3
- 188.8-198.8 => 54.5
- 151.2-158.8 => 69.6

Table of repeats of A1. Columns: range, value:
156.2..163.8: 70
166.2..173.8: 69.8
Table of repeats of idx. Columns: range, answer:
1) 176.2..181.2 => 63.9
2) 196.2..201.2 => 58.4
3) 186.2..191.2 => 53.3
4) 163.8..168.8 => 68.4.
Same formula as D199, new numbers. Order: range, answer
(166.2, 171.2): 70.41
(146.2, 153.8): 69.31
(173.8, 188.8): 66.53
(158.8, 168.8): 69.94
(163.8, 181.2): 70.73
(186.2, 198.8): 56.53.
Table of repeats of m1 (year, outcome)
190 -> 53.34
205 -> 65.17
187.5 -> 53.09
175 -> 66.53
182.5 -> 59.56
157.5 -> 71.28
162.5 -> 68.74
